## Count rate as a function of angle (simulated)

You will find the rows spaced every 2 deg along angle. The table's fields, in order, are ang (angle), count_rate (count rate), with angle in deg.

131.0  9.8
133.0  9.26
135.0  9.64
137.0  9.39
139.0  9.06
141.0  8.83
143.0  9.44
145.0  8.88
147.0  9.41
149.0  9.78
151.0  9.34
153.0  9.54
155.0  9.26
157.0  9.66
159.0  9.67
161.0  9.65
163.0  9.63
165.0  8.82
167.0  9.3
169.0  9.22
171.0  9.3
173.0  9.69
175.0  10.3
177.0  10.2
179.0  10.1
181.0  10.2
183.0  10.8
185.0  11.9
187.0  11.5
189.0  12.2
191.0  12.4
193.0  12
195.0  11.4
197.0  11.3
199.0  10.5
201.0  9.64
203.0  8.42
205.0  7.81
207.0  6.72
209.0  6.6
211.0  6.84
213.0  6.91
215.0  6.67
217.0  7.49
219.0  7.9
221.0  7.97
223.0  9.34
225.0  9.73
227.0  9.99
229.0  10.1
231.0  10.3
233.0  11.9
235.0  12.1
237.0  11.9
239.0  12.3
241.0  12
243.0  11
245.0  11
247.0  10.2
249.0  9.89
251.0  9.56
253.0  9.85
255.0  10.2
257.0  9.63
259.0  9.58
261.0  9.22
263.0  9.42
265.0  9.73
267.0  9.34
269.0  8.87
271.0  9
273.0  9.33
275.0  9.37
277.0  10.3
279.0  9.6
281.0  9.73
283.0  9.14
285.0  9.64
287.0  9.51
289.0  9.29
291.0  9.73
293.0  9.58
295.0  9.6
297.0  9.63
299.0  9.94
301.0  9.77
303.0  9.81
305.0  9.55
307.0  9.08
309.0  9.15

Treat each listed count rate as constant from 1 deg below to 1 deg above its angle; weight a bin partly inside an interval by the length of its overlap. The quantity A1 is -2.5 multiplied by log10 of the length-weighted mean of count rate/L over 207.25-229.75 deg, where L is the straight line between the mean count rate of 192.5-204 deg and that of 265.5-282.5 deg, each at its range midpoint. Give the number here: 0.25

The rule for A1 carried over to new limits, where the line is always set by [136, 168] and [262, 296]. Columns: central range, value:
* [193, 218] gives 0.109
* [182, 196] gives -0.243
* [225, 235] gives -0.131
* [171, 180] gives -0.068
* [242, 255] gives -0.088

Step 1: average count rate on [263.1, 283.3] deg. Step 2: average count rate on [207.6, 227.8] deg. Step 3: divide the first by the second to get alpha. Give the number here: 1.2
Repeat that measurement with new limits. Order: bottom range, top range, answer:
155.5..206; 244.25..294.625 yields 0.94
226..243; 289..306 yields 0.86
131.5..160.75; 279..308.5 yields 1.02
